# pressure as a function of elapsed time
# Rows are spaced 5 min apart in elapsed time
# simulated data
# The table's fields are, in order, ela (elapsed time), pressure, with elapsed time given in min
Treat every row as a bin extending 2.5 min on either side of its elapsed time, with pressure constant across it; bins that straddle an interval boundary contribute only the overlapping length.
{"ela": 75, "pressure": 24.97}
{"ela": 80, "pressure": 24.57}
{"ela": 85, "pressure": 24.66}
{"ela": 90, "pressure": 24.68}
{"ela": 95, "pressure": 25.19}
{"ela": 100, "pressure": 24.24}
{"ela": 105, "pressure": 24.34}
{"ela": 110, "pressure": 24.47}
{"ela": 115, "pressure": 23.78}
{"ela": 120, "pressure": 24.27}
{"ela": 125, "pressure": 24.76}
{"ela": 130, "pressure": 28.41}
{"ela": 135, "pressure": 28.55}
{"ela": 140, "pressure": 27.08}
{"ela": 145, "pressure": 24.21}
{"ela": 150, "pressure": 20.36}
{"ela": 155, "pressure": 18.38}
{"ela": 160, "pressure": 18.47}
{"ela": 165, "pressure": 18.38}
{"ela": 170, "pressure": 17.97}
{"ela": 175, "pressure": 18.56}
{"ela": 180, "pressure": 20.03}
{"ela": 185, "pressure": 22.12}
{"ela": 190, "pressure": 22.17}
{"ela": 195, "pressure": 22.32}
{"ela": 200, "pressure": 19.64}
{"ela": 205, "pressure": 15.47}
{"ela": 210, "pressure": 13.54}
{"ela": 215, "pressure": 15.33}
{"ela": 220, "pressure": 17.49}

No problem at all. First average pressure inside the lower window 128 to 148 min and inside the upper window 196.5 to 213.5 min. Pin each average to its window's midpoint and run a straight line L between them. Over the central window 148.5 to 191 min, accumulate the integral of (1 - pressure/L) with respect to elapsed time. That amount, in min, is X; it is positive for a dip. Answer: 4.31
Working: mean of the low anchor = 26.9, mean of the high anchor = 16.5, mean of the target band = 19.5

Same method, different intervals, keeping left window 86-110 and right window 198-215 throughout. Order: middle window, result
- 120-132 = -1.96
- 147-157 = 0.33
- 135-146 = -2.72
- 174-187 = -1.68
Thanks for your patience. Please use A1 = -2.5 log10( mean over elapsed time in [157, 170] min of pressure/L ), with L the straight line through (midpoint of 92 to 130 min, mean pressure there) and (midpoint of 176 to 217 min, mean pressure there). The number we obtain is 0.15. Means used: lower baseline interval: 24.7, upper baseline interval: 18.9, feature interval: 18.3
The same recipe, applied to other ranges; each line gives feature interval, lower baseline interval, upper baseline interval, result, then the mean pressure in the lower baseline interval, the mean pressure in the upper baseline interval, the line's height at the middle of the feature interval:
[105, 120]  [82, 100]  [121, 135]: 0.07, 24.8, 26.7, 25.9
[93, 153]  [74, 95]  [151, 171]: -0.16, 24.8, 18.5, 21.6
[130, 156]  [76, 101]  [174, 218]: -0.13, 24.7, 18.8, 21.7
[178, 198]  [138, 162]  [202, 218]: -0.24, 21.7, 15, 17.5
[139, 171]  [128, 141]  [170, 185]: 0.18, 28.1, 19.5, 24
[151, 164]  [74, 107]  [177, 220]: 0.13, 24.7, 18.7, 21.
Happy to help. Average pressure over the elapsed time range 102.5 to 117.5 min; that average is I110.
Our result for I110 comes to 24.2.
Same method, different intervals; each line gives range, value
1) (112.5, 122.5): 24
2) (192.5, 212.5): 17.7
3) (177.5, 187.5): 21.1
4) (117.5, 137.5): 26.5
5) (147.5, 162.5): 19.1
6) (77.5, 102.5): 24.7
